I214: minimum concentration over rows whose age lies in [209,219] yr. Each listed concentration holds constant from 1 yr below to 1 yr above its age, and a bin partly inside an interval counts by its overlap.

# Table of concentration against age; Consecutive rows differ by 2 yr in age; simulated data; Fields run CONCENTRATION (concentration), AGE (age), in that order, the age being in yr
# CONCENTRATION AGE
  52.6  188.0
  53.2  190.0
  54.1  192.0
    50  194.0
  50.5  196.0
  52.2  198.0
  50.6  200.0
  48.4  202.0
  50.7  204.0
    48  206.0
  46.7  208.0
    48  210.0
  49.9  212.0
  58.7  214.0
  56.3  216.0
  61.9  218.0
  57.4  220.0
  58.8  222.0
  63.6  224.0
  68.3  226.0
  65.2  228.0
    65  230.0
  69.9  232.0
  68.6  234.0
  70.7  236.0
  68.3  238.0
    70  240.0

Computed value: 48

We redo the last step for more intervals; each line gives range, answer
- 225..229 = 65.2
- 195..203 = 48.4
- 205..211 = 46.7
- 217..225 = 57.4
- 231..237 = 68.6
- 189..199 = 50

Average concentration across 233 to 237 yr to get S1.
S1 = 69.7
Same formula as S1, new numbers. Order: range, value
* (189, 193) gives 53.7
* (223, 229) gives 65.7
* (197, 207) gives 50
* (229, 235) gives 67.8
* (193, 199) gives 50.9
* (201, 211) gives 48.4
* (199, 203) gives 49.5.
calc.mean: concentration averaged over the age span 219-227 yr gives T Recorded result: 62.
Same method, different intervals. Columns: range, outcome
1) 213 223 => 58.6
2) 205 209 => 47.4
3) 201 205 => 49.5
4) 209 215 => 52.2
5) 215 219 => 59.1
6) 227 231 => 65.1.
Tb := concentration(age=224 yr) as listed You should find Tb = 63.6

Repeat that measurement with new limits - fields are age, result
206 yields 48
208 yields 46.7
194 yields 50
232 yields 69.9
